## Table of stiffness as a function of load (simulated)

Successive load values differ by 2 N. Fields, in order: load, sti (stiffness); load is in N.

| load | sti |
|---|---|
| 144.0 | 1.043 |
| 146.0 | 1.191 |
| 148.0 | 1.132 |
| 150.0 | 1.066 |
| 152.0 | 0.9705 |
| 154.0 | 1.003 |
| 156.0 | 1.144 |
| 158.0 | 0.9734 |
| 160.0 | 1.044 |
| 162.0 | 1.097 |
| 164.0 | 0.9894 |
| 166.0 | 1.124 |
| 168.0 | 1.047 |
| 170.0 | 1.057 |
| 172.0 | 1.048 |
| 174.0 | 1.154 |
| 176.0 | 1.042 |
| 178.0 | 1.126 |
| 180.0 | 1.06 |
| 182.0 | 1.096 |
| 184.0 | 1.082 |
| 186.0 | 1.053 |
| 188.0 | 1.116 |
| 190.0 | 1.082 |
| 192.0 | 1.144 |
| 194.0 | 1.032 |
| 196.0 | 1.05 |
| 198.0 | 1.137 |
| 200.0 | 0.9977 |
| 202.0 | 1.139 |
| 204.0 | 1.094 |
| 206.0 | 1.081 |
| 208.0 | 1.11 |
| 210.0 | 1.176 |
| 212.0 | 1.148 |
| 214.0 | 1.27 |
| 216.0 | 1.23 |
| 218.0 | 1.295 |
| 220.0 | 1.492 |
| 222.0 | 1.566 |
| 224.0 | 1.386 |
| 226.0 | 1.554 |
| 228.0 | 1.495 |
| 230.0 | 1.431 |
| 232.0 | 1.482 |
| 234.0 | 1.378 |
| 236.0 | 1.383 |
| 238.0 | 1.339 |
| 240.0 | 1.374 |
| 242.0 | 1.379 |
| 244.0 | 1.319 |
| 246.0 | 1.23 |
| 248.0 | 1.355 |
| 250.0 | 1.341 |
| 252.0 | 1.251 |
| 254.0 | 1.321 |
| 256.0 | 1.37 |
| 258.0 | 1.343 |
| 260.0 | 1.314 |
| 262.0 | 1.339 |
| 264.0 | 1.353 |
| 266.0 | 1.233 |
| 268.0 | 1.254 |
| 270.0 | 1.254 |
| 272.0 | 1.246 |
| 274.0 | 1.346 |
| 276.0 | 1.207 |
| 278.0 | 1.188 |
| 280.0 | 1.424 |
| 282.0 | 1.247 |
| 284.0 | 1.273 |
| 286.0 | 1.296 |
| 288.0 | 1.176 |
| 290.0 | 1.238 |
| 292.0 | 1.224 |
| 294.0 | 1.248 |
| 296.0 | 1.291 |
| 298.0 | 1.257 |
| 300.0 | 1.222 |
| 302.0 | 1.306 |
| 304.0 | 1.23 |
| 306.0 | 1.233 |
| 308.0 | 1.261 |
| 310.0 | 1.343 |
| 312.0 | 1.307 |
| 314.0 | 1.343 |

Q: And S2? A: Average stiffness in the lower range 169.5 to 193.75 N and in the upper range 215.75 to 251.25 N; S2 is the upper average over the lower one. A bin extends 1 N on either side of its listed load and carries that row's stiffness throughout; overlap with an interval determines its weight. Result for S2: 1.28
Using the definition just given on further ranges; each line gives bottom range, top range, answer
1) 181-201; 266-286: 1.18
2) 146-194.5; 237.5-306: 1.20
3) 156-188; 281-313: 1.18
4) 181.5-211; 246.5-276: 1.19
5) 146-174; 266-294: 1.18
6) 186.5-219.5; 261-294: 1.12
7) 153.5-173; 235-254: 1.26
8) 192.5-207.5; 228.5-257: 1.26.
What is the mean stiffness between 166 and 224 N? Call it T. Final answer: 1.14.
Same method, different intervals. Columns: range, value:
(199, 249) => 1.31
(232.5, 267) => 1.33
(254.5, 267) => 1.33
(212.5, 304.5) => 1.32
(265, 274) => 1.26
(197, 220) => 1.17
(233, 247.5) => 1.34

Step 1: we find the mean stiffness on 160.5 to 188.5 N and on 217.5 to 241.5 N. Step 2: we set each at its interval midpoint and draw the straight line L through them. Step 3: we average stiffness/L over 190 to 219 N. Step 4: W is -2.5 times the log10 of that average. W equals 0.12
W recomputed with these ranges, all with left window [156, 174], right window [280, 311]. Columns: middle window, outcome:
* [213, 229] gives -0.23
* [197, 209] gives 0.02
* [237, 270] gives -0.11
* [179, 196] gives 0.01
